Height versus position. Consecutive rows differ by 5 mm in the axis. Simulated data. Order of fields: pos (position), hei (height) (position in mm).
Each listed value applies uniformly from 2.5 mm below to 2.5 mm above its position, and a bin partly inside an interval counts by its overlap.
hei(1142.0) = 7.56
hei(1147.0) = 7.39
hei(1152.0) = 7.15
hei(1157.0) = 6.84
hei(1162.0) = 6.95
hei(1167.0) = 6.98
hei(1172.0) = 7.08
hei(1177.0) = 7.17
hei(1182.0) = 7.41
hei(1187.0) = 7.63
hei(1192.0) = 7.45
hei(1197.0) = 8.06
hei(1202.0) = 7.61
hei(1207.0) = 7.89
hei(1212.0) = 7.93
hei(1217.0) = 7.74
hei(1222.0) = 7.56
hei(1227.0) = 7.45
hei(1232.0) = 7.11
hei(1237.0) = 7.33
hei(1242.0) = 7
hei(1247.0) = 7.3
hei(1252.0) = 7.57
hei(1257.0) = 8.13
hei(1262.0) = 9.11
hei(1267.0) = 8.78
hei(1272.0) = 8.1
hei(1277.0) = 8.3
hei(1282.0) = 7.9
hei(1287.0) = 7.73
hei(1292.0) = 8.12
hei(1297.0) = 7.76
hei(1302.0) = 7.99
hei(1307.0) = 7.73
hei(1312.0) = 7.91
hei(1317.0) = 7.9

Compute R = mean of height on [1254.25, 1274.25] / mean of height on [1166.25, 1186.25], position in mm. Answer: 1.18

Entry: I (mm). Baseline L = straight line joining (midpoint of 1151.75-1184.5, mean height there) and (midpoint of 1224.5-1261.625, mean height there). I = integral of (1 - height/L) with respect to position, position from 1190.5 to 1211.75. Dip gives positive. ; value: -1.51 mm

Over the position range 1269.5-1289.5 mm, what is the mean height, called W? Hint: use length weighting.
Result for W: 8.01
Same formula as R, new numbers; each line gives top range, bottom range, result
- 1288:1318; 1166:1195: 1.08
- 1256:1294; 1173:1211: 1.09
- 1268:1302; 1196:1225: 1.03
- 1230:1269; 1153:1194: 1.08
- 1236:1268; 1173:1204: 1.05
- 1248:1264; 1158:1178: 1.16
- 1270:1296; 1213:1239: 1.07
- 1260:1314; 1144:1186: 1.14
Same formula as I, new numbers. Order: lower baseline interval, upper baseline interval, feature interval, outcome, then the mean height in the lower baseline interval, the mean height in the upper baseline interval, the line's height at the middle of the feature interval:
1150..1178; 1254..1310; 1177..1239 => -1.25 mm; 7.02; 8.14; 7.44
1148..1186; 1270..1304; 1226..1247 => 1.11 mm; 7.12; 7.98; 7.62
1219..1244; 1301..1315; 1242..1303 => -3.37 mm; 7.3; 7.87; 7.61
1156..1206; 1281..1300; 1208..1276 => -1.29 mm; 7.35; 7.88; 7.64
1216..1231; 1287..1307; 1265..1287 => -1.15 mm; 7.52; 7.9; 7.79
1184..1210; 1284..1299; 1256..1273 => -1.67 mm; 7.73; 7.87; 7.83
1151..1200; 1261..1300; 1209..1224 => -0.24 mm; 7.28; 8.19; 7.63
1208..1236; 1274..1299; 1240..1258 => 0.64 mm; 7.56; 7.97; 7.73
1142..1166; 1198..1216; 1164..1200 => 0.50 mm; 7.13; 7.82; 7.5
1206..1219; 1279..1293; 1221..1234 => 0.83 mm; 7.85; 7.91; 7.86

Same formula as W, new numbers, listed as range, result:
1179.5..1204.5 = 7.63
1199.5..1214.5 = 7.81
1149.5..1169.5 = 6.98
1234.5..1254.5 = 7.3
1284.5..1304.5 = 7.9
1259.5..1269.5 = 8.94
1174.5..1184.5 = 7.29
